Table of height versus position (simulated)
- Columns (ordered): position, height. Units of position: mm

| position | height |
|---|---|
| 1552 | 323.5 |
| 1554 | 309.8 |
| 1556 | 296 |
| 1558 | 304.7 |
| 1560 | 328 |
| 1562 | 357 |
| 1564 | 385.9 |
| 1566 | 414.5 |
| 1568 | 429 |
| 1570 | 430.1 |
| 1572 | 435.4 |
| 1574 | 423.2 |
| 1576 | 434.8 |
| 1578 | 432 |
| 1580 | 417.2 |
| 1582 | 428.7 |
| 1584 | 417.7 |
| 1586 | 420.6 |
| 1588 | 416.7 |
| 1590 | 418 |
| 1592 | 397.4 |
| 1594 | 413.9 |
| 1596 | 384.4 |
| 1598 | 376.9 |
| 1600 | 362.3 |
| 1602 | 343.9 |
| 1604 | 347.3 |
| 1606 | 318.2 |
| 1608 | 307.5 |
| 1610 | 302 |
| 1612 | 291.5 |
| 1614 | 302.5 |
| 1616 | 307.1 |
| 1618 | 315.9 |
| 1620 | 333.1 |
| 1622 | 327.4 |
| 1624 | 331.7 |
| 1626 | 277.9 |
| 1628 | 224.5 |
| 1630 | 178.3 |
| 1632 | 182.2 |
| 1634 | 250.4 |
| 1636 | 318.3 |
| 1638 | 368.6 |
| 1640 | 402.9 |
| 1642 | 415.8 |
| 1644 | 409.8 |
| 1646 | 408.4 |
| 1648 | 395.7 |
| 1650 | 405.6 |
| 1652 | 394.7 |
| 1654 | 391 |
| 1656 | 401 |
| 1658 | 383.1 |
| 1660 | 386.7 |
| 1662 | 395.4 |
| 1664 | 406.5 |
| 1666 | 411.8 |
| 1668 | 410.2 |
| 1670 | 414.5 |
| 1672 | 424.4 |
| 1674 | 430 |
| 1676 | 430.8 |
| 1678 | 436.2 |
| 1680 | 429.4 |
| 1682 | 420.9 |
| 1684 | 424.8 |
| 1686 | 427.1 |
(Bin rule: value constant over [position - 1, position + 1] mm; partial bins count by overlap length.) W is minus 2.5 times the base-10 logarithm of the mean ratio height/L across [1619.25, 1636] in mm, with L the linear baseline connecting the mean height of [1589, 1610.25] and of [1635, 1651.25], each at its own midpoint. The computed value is 0.39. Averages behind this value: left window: 363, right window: 391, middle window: 265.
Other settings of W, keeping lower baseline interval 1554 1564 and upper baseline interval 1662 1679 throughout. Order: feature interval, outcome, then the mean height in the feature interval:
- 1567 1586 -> -0.24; 427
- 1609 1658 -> 0.17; 332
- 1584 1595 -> -0.18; 414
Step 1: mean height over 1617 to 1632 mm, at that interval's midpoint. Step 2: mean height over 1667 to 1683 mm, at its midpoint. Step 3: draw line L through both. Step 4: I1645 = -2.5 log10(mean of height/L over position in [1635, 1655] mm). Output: -0.16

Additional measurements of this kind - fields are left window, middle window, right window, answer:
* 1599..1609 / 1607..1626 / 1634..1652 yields 0.13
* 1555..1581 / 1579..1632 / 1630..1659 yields 0.11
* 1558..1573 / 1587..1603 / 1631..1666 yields -0.01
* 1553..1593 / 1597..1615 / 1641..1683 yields 0.22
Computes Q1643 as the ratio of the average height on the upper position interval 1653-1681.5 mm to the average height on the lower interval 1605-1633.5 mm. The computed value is 1.44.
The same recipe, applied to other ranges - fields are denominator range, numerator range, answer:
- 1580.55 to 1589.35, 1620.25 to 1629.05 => 0.70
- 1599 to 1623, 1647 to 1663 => 1.23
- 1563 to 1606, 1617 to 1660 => 0.84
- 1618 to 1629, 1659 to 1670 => 1.34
